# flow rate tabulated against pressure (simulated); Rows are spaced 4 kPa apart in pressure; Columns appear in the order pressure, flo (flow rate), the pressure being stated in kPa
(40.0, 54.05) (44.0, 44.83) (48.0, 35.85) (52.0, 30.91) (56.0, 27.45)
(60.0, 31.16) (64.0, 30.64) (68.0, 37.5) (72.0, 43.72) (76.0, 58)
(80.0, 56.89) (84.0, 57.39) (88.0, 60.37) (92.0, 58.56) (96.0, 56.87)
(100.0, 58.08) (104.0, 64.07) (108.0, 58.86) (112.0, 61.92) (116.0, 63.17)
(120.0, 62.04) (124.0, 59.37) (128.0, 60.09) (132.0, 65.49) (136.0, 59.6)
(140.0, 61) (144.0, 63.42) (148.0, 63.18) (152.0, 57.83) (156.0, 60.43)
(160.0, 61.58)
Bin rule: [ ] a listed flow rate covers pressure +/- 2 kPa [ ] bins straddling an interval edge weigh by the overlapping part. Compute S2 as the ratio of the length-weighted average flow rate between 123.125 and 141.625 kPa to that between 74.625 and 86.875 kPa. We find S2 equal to 1.06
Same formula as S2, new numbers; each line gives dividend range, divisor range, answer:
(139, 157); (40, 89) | 1.42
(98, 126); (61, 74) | 1.66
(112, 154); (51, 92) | 1.38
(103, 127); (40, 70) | 1.74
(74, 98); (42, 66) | 1.73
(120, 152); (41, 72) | 1.74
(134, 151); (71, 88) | 1.11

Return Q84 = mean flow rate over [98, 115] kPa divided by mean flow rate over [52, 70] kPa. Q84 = 1.93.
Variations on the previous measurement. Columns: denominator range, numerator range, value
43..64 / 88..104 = 1.77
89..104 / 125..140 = 1.04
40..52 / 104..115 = 1.49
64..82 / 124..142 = 1.30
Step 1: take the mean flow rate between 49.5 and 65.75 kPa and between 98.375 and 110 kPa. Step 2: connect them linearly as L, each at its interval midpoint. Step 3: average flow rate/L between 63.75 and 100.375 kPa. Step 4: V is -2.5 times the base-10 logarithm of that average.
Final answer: -0.14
